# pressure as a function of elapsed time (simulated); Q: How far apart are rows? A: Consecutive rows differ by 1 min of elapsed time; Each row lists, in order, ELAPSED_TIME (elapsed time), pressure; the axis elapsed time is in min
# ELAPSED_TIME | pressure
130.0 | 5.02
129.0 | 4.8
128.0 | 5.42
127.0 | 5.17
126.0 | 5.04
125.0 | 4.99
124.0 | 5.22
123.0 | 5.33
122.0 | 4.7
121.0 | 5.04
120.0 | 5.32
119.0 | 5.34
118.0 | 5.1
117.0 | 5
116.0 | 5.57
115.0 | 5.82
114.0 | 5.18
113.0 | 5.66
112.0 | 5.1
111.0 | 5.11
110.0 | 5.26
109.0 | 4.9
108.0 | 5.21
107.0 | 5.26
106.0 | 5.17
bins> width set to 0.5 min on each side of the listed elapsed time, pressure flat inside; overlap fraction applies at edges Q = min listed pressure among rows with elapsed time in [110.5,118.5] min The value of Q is 5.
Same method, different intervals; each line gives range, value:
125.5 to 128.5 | 5.04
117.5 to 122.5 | 4.7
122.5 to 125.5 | 4.99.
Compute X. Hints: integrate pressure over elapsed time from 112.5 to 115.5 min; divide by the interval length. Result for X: 5.55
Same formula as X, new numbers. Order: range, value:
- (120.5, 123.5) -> 5.02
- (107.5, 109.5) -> 5.05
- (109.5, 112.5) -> 5.16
